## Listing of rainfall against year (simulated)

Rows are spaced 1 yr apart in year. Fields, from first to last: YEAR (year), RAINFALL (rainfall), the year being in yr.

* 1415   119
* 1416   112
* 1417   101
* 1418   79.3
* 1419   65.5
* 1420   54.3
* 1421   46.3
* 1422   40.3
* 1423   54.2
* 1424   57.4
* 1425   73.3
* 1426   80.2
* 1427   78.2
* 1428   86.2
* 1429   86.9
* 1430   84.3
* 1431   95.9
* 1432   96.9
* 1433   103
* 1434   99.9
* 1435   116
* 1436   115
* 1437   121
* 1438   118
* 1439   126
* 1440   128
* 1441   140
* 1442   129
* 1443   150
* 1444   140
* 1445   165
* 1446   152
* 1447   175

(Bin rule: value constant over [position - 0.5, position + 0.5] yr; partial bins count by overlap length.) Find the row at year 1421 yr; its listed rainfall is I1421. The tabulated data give 46.3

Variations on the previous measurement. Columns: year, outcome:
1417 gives 101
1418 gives 79.3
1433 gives 103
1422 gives 40.3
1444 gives 140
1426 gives 80.2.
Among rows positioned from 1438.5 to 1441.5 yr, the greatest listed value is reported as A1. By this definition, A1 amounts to 140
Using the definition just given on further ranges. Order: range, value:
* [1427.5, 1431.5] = 95.9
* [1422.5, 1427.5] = 80.2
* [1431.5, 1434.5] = 103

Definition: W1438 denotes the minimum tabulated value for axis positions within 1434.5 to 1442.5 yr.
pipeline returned 115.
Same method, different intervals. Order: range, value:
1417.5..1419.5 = 65.5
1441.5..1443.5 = 129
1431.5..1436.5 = 96.9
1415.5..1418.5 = 79.3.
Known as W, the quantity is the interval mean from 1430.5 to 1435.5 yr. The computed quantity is 102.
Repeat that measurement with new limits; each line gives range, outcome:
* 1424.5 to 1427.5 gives 77.2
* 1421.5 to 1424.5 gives 50.6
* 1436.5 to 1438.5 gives 120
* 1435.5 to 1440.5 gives 122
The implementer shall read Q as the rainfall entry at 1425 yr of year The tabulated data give 73.3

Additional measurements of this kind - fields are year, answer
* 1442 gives 129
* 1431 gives 95.9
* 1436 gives 115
